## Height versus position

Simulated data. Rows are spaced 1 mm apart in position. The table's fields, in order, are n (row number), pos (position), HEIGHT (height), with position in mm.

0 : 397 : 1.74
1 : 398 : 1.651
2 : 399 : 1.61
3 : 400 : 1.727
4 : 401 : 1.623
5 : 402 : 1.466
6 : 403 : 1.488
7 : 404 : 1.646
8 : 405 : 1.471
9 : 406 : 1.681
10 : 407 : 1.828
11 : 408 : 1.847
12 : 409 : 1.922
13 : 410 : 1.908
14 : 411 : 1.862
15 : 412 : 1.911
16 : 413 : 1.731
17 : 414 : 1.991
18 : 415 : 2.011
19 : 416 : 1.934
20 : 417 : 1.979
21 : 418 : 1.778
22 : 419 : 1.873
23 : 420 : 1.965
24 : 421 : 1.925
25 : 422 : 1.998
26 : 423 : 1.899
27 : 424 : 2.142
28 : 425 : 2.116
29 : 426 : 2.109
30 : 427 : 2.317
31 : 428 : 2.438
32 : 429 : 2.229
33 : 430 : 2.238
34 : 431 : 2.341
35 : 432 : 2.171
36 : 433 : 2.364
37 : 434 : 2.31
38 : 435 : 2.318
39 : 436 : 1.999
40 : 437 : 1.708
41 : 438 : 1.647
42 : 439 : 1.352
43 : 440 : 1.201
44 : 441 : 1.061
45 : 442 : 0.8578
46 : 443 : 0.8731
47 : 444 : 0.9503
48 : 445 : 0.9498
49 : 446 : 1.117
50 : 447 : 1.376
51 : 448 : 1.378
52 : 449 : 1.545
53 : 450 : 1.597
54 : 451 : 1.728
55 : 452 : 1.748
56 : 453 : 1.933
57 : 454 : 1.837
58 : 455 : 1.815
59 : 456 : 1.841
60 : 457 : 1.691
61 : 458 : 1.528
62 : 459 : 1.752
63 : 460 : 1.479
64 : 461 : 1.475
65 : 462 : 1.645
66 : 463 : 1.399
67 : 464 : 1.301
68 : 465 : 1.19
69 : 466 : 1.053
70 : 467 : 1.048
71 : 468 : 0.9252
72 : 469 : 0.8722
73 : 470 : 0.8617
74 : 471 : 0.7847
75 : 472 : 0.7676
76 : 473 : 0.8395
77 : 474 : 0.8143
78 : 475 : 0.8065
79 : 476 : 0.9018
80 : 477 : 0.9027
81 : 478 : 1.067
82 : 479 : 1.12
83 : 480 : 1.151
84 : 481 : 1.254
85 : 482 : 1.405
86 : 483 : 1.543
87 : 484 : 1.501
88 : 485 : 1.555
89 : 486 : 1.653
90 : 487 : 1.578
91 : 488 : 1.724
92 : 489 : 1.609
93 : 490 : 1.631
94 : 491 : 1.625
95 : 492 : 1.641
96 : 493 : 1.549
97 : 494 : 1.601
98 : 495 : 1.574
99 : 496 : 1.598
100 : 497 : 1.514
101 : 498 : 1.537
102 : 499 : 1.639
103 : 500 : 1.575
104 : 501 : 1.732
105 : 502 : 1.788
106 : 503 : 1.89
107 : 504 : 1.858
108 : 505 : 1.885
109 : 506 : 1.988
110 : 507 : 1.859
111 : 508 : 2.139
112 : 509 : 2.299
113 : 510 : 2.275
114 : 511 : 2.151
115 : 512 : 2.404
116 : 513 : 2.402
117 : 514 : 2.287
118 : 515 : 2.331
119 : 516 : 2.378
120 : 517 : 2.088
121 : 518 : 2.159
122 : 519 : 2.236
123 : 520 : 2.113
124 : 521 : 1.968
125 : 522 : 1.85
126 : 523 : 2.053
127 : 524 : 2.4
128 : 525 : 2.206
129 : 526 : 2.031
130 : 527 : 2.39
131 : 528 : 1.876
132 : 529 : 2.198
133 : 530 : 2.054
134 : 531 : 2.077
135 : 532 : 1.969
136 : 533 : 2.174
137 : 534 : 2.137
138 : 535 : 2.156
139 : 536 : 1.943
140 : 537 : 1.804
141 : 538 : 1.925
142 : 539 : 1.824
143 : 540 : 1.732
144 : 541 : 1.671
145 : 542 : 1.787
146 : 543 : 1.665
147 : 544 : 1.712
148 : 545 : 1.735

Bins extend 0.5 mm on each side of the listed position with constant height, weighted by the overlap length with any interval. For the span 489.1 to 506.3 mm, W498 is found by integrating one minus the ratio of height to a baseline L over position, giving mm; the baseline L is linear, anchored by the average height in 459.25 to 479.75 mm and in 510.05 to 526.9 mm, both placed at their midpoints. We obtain 0.41 mm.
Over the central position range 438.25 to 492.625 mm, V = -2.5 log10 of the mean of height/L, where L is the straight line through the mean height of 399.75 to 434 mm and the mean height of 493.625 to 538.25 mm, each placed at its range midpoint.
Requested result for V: 0.438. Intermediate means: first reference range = 1.95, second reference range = 2.01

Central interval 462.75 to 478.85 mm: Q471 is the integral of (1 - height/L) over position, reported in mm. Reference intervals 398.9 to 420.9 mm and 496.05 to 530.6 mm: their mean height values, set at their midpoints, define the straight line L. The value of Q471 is 8.05 mm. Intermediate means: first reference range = 1.79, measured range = 0.967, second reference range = 2.04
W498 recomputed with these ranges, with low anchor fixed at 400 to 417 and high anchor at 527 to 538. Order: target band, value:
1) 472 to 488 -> 6.0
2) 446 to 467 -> 3.8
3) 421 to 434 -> -2.7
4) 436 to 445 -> 3.0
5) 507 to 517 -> -1.3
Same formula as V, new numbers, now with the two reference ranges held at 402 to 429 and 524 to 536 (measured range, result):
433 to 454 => 0.283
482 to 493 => 0.269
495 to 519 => 0.050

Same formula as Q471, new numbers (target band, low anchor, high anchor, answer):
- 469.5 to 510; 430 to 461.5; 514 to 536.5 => 9.3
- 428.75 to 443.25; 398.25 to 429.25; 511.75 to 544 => 1.0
